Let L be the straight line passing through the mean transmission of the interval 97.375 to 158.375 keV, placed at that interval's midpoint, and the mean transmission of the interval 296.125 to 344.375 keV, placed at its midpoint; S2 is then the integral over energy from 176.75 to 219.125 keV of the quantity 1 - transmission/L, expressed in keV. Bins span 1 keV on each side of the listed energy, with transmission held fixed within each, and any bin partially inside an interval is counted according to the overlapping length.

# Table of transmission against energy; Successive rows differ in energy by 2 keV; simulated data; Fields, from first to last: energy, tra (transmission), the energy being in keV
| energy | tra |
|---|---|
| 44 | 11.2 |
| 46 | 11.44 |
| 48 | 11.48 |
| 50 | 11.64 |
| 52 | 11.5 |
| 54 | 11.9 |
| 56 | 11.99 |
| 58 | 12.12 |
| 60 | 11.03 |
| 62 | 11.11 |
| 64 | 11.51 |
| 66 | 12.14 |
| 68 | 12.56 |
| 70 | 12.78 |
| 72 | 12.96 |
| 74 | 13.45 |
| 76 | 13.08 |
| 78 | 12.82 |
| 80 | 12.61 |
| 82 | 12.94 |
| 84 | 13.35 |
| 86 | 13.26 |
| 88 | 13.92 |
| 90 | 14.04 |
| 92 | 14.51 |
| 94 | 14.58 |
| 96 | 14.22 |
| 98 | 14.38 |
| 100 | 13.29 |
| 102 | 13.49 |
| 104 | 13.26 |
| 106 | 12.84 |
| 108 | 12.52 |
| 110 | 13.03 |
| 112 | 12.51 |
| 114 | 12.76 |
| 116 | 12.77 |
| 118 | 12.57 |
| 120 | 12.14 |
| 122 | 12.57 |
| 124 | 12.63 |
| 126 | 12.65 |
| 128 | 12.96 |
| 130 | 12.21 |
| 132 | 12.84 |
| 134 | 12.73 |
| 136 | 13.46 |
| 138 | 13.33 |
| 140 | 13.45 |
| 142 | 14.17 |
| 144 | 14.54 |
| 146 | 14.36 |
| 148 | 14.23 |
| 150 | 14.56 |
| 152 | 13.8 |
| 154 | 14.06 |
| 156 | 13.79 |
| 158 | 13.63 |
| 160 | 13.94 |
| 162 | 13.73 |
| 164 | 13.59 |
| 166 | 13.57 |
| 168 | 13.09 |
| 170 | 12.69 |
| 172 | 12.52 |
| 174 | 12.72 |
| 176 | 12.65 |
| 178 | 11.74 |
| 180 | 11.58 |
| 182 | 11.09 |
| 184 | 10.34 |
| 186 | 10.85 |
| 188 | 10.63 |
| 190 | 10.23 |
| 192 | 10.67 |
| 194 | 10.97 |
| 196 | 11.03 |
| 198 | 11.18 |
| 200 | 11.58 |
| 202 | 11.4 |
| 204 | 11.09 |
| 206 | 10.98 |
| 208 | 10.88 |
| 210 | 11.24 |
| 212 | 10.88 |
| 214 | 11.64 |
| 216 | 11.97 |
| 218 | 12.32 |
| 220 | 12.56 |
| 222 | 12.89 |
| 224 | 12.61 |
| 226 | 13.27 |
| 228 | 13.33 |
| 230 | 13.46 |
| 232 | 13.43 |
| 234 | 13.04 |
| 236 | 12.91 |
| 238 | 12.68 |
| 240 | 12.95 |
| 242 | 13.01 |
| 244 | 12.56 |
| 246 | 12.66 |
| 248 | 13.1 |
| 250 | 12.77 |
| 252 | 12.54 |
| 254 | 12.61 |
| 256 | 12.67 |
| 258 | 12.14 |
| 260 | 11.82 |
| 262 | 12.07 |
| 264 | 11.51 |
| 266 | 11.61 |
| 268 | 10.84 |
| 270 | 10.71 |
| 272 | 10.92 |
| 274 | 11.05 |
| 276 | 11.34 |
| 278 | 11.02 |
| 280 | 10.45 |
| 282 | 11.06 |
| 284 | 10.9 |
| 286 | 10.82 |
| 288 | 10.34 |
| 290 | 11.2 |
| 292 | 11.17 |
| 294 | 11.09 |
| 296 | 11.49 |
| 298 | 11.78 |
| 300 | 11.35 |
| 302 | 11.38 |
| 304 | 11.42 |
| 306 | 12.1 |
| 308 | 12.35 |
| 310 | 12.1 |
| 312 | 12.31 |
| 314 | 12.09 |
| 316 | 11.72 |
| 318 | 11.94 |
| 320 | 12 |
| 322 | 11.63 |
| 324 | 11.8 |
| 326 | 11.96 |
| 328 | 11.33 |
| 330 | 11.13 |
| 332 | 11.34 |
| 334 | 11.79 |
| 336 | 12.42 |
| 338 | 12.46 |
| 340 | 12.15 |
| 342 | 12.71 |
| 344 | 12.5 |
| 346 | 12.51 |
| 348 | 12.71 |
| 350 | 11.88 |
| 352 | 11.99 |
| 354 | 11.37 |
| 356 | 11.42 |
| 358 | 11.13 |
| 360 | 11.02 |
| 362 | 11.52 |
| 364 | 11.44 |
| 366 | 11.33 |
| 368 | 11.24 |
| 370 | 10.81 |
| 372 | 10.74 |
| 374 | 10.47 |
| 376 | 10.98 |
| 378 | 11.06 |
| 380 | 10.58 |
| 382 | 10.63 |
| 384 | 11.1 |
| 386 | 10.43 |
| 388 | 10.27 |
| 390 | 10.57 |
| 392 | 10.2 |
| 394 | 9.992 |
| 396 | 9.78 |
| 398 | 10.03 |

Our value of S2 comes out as 5.3 keV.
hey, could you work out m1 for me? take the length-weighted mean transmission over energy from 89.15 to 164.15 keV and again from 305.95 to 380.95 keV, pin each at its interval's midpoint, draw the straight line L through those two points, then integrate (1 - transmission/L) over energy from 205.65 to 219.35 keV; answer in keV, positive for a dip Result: 1.4 keV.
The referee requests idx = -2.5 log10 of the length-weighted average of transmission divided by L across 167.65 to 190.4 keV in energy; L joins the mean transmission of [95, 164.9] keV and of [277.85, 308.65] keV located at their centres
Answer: 0.09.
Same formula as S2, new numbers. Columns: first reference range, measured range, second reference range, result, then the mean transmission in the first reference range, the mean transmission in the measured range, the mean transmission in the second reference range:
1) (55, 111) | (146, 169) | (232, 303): -2.5 keV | 13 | 13.8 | 11.8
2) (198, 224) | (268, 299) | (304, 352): 2.3 keV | 11.6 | 11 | 12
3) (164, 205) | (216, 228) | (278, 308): -1.3 keV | 11.6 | 12.7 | 11.2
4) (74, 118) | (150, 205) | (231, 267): 3.1 keV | 13.3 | 12.2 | 12.6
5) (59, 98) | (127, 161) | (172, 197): -4.9 keV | 13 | 13.7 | 11.3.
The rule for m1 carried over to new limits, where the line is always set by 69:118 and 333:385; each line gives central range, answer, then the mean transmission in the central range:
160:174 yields -0.4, 13.2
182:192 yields 1.6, 10.6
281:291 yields 1.0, 10.9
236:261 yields -0.8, 12.6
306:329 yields -0.2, 11.9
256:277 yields 1.2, 11.5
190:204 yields 1.7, 11.1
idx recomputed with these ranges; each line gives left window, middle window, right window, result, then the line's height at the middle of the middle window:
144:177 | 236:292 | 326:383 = 0.07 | 12.5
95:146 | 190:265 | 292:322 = 0.02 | 12.3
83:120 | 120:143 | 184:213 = -0.03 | 12.6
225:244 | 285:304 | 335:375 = 0.11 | 12.4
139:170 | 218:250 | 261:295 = -0.08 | 12.1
